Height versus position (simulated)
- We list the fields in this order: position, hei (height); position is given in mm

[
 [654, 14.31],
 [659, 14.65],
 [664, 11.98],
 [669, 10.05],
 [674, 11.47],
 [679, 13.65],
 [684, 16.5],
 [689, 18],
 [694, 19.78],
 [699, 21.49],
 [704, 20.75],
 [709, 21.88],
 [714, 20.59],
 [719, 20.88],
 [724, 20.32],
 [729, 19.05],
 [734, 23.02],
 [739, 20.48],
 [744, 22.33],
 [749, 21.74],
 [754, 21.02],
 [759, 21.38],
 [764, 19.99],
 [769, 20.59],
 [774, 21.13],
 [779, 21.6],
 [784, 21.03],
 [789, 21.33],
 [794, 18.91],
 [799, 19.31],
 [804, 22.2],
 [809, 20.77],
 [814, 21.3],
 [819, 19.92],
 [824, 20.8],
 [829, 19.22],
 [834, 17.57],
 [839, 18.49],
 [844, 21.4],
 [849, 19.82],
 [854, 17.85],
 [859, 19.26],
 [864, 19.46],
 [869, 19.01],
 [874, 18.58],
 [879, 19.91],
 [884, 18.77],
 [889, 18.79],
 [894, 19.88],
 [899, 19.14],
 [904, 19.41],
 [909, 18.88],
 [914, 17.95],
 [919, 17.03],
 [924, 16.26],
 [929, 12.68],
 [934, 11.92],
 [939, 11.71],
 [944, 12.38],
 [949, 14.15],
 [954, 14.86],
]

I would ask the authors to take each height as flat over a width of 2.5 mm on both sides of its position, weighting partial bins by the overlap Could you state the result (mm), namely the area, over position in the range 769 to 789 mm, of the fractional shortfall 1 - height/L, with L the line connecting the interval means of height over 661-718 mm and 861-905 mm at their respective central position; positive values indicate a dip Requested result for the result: -3.5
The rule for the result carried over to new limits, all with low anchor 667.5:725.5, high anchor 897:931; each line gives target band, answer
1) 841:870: -3.2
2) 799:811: -2.3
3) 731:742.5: -2.4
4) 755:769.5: -2.3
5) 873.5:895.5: -2.2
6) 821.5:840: -1.5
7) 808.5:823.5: -2.5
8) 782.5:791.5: -1.7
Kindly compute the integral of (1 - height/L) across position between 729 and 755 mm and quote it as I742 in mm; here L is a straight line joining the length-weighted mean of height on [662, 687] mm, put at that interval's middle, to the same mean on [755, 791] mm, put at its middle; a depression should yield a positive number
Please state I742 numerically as -4.4 mm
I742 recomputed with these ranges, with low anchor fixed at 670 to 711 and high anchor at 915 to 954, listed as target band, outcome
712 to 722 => -2.0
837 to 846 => -2.7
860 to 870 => -2.8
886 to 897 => -3.5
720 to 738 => -4.0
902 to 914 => -3.8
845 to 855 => -2.7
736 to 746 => -2.7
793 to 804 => -2.6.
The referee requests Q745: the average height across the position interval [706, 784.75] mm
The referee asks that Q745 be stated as 21.1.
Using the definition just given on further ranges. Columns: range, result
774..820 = 20.8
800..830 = 20.7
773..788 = 21.3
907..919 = 18.1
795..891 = 19.6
